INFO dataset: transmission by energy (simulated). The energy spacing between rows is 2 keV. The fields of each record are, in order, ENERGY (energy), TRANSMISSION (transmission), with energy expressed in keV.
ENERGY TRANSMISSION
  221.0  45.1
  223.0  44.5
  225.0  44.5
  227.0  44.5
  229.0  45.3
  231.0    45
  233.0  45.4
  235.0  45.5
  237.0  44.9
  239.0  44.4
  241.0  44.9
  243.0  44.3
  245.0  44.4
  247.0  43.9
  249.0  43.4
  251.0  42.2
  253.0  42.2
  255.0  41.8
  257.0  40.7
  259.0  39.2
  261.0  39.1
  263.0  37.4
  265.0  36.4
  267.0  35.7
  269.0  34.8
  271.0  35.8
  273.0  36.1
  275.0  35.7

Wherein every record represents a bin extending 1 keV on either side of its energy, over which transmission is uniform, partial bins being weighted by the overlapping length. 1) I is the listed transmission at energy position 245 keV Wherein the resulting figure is 44.4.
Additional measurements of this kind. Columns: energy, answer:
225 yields 44.5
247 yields 43.9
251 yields 42.2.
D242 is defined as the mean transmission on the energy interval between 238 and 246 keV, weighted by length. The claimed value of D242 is 44.5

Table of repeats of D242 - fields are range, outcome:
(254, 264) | 39.6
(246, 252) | 43.2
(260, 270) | 36.7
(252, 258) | 41.6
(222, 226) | 44.5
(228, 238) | 45.2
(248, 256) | 42.4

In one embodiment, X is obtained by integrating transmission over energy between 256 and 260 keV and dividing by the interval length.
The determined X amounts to 40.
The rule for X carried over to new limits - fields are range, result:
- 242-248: 44.2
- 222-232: 44.8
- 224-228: 44.5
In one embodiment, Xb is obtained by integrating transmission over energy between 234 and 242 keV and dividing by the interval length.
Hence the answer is 44.9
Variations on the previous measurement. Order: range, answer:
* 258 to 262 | 39.2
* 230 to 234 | 45.2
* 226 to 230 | 44.9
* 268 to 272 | 35.3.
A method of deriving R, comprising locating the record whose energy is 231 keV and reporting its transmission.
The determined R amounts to 45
